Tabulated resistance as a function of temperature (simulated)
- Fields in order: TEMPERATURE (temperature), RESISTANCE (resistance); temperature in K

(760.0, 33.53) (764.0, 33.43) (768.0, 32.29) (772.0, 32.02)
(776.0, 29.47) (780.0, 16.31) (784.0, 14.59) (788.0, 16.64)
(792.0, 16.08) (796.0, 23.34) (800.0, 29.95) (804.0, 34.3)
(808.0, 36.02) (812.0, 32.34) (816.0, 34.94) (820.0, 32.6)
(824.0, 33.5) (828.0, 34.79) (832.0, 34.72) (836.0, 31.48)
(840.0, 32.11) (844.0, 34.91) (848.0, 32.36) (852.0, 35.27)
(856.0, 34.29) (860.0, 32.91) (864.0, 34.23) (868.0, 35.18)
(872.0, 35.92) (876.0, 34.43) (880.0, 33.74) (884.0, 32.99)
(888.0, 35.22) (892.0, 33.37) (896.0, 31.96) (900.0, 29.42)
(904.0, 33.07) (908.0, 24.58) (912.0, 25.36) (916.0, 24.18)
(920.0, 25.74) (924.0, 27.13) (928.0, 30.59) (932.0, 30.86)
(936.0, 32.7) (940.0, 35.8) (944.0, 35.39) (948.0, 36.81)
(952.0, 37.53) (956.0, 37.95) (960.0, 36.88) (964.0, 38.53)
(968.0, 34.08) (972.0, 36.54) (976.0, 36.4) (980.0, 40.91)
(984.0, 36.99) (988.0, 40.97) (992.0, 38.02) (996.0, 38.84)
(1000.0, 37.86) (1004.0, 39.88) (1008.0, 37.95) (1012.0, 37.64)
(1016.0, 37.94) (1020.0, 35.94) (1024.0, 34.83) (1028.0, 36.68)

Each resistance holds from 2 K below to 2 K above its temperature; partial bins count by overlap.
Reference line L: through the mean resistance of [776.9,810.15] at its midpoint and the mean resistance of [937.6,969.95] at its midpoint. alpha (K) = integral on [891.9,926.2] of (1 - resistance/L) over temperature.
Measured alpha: 5.0 K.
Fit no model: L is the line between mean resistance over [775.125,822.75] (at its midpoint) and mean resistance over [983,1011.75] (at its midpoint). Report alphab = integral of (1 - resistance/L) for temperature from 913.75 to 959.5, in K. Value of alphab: 3.5 K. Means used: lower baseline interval 26.4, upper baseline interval 38.6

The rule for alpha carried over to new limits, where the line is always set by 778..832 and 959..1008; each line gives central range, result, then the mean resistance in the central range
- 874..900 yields -0.7 K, 33.3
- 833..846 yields -1.5 K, 33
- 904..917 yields 3.0 K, 26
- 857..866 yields -0.8 K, 33.6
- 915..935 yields 3.8 K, 28.1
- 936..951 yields 0.0 K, 35.7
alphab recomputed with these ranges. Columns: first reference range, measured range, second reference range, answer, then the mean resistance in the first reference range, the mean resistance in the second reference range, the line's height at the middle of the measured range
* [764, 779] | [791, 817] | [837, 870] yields 1.65 K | 30.6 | 33.8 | 31.9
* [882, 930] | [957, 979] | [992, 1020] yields -1.21 K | 29.5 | 38.2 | 34.9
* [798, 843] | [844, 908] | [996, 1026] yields 2.19 K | 33.4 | 37.5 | 34.6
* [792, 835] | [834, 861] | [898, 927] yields -2.78 K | 31.9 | 27.2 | 30.3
